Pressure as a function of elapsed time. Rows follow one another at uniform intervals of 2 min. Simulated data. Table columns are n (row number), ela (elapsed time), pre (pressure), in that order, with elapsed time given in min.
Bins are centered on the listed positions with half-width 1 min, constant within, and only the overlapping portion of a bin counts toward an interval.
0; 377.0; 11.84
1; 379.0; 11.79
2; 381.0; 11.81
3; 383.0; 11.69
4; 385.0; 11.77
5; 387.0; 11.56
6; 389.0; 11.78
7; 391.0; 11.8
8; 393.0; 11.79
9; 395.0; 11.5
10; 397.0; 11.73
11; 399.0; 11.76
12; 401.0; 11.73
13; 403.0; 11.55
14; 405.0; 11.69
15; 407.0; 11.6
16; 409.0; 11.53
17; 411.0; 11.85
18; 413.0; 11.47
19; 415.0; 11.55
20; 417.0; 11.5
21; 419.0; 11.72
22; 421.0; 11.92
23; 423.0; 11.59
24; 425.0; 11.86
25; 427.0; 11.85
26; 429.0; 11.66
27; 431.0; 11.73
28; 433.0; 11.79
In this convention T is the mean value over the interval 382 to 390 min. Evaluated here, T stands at 11.7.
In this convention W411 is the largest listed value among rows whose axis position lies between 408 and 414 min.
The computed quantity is 11.85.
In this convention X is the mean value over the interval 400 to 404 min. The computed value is 11.6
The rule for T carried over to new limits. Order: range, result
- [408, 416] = 11.6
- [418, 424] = 11.7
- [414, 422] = 11.7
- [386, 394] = 11.7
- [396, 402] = 11.7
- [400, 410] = 11.6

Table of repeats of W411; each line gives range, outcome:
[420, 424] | 11.92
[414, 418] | 11.55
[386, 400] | 11.8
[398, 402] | 11.76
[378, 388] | 11.81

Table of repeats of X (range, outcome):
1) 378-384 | 11.8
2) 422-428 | 11.8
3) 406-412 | 11.7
